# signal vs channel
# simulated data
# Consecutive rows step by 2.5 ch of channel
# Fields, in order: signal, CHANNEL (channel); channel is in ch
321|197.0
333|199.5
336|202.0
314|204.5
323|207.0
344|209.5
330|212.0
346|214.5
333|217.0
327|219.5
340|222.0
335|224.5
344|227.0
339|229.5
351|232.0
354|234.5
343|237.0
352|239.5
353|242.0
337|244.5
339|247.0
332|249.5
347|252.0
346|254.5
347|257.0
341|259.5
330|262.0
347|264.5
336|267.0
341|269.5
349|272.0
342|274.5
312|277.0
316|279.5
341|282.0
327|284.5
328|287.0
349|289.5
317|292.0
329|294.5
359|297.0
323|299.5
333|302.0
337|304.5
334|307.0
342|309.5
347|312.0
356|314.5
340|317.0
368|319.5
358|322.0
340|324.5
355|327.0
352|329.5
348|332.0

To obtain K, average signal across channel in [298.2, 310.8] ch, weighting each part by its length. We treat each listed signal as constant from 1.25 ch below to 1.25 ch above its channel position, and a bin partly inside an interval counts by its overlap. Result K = 334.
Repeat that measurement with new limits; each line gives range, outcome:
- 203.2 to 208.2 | 319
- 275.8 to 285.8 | 324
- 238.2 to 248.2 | 345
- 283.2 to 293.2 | 330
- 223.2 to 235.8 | 345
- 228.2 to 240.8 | 348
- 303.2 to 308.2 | 335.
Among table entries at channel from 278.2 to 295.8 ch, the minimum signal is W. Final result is 316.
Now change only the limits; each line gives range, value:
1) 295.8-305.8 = 323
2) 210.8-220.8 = 327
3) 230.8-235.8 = 351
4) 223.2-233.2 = 335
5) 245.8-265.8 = 330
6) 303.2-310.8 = 334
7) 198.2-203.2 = 333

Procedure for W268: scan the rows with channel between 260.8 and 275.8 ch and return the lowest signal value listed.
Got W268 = 330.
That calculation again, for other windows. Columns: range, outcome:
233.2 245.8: 337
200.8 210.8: 314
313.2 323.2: 340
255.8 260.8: 341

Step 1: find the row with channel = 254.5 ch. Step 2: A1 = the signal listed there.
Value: 346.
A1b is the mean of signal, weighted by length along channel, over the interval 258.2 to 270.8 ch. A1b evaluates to 339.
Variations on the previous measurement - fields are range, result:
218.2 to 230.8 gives 337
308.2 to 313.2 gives 344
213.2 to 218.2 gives 339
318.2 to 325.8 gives 355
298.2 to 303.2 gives 328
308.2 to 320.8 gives 351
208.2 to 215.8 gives 340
